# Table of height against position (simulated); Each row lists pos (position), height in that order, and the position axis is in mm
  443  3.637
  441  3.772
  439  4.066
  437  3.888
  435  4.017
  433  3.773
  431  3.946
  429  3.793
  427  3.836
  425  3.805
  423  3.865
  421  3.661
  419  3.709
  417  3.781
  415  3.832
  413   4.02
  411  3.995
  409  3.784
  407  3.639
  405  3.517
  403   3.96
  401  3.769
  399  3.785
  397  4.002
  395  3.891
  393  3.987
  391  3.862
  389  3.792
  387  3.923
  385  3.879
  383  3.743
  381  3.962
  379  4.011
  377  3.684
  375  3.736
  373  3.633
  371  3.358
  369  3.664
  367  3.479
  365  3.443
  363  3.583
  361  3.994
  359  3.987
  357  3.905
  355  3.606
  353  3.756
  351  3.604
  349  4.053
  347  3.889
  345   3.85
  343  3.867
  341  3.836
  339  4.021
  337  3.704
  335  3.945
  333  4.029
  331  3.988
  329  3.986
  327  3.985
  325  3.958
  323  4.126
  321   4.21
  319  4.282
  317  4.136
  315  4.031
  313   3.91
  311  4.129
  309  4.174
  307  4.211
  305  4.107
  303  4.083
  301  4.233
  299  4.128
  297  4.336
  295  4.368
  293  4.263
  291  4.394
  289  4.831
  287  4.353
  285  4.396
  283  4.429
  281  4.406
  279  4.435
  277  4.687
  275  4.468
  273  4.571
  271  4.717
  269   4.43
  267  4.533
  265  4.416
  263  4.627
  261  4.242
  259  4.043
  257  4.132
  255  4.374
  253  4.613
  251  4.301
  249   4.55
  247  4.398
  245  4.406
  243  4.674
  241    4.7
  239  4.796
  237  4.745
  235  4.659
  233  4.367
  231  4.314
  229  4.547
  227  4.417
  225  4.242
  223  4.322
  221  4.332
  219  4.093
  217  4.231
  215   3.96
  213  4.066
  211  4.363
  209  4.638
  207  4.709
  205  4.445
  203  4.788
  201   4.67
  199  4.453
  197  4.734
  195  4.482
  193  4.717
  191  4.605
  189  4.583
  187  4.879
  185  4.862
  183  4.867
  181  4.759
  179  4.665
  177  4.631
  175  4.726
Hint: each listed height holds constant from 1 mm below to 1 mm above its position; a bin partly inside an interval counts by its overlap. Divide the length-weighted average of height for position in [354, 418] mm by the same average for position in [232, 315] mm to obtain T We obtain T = 0.9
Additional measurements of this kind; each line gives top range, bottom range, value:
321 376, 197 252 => 0.86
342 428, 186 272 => 0.85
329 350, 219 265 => 0.88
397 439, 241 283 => 0.86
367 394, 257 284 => 0.85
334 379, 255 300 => 0.85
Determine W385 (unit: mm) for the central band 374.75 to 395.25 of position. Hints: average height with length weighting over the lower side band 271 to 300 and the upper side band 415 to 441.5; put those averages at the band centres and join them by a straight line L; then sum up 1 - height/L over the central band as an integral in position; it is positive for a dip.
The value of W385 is 0.8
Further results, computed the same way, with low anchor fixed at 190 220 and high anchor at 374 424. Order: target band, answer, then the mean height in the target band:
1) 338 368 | 1.4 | 3.79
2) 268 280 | -0.9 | 4.55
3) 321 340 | 0.3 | 3.98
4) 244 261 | -0.1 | 4.35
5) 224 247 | -0.9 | 4.53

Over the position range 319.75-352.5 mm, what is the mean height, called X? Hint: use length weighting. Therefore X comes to 3.94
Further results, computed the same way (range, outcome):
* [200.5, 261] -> 4.42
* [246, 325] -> 4.33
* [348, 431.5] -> 3.79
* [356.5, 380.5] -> 3.71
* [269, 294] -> 4.49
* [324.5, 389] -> 3.81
